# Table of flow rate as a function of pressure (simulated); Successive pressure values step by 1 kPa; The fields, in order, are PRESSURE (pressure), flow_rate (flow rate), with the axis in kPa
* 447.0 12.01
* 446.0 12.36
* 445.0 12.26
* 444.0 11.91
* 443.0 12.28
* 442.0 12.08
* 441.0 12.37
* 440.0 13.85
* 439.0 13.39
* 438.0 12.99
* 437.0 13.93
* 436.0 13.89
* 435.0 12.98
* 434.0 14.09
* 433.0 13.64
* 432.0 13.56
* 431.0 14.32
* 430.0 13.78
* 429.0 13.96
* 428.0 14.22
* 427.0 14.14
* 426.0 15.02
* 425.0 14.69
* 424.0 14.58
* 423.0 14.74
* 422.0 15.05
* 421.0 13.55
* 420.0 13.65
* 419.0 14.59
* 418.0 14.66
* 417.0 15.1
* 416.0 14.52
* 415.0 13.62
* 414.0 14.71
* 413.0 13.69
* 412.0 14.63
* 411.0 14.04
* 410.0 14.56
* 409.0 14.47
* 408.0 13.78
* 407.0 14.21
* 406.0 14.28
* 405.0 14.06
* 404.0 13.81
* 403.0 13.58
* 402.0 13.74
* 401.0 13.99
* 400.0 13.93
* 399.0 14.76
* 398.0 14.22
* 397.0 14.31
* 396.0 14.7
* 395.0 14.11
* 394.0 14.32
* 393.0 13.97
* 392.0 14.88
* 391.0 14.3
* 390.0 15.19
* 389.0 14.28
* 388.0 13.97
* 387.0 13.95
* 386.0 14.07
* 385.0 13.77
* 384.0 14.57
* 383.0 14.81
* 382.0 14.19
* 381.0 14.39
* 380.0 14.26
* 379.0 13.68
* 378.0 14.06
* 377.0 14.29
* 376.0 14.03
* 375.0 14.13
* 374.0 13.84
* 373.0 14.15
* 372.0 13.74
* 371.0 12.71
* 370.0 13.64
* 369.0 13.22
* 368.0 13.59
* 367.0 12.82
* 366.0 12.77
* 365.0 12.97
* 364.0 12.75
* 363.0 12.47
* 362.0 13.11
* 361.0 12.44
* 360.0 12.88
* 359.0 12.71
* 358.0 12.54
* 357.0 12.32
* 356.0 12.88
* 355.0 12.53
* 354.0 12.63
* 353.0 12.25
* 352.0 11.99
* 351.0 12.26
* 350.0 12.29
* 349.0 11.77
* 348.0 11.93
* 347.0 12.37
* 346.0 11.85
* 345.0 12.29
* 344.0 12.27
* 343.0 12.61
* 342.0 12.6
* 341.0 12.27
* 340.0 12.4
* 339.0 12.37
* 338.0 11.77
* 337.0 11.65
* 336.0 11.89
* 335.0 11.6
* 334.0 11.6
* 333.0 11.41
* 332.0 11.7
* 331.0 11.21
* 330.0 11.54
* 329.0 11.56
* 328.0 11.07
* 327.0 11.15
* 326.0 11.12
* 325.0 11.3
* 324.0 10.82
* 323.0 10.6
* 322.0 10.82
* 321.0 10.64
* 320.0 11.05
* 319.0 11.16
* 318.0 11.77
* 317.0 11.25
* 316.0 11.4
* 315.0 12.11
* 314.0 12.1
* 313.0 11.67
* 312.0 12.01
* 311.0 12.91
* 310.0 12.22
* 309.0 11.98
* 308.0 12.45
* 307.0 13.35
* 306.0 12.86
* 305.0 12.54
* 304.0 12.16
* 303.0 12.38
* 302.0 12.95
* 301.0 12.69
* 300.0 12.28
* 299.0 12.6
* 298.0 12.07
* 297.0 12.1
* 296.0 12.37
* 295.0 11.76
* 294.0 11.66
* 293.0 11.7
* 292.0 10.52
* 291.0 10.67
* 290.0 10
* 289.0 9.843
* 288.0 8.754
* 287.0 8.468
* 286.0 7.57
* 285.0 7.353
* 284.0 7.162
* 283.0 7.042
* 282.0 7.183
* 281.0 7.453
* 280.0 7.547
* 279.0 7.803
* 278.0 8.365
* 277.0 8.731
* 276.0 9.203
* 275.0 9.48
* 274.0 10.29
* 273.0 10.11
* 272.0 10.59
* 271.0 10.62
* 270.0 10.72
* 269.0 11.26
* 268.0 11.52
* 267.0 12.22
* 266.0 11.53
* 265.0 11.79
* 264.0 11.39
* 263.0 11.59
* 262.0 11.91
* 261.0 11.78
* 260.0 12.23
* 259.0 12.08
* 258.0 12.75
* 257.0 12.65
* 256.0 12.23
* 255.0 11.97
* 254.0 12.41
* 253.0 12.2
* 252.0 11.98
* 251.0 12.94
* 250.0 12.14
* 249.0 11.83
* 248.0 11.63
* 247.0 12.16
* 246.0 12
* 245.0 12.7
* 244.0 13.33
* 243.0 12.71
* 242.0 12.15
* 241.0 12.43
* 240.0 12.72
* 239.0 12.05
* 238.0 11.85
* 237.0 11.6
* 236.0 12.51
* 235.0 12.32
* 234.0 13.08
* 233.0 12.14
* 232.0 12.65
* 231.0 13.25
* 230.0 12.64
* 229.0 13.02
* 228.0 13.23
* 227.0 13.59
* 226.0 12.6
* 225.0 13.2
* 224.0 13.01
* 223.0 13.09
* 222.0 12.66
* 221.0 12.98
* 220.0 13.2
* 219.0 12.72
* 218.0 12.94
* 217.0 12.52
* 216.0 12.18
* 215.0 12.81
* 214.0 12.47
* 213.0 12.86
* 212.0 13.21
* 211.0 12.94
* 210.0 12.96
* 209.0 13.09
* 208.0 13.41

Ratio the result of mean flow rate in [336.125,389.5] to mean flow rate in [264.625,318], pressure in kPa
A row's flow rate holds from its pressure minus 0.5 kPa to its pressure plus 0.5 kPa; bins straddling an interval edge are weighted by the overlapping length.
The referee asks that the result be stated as 1.2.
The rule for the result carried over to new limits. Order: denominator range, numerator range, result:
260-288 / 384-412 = 1.47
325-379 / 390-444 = 1.12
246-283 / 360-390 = 1.25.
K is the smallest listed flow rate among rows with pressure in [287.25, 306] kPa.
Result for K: 8.754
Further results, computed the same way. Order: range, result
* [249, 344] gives 7.042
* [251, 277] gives 8.731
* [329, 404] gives 11.21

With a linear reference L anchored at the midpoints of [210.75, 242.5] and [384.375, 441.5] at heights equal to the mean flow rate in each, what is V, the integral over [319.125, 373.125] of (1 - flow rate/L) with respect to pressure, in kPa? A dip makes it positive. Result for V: 5.9 kPa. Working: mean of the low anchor 12.7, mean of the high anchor 14.1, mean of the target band 12.1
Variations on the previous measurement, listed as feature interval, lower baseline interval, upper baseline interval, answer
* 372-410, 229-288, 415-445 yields -2.9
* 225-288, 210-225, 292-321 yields 6.5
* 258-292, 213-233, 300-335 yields 6.6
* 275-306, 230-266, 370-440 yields 6.4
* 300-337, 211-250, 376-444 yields 4.4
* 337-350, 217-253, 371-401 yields 1.5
